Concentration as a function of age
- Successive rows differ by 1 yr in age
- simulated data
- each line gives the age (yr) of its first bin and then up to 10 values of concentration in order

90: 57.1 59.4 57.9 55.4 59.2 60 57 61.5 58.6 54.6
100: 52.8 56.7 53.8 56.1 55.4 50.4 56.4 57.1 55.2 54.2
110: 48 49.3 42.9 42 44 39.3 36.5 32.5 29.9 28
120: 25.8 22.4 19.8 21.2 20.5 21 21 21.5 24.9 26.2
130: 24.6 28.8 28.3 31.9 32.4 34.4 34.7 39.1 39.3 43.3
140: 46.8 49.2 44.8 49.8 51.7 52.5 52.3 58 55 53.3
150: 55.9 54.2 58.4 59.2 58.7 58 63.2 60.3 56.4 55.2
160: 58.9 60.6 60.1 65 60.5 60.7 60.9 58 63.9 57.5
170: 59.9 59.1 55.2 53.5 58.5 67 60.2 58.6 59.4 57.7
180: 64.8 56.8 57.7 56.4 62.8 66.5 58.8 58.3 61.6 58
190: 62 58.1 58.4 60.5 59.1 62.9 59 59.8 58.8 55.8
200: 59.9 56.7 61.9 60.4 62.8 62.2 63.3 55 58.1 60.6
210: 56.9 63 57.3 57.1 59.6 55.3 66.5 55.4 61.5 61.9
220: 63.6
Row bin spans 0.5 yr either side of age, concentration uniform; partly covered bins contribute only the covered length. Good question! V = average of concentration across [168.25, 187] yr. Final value 59.5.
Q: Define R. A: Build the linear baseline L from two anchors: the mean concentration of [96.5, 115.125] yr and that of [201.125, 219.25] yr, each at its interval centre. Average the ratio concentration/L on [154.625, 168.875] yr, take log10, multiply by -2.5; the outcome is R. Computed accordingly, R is -0.07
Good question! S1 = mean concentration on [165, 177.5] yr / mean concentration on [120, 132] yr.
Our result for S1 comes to 2.56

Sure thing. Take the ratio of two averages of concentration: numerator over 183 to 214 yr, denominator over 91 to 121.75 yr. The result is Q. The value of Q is 1.2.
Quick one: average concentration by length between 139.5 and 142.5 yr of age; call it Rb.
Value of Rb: 46.9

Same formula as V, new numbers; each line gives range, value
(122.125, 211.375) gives 52.6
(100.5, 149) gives 39.9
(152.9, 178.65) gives 59.6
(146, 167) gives 58.5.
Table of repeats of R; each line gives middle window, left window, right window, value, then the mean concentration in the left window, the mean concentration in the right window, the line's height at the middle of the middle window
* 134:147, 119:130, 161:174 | -0.22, 22.8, 59.5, 36.5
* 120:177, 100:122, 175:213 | 0.10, 44.2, 59.8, 51.2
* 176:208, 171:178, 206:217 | -0.02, 58.9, 59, 58.9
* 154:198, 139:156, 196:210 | -0.06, 53.6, 59.5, 56.6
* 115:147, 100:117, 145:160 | 0.50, 49.4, 56.9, 53.2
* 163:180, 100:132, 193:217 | -0.17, 37.7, 59.6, 51.3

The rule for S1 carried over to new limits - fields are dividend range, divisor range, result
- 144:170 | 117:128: 2.46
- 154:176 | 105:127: 1.63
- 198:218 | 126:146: 1.60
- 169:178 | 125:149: 1.52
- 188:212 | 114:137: 2.12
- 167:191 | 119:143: 1.93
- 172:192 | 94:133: 1.47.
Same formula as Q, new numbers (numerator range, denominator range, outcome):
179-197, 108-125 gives 1.72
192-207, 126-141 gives 1.83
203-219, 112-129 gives 2.09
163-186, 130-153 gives 1.33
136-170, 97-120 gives 1.15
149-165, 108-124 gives 1.64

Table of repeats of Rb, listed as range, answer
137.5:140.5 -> 43.1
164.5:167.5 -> 59.9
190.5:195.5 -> 59.8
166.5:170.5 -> 59.8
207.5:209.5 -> 59.4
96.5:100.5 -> 56.9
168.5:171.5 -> 58.8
